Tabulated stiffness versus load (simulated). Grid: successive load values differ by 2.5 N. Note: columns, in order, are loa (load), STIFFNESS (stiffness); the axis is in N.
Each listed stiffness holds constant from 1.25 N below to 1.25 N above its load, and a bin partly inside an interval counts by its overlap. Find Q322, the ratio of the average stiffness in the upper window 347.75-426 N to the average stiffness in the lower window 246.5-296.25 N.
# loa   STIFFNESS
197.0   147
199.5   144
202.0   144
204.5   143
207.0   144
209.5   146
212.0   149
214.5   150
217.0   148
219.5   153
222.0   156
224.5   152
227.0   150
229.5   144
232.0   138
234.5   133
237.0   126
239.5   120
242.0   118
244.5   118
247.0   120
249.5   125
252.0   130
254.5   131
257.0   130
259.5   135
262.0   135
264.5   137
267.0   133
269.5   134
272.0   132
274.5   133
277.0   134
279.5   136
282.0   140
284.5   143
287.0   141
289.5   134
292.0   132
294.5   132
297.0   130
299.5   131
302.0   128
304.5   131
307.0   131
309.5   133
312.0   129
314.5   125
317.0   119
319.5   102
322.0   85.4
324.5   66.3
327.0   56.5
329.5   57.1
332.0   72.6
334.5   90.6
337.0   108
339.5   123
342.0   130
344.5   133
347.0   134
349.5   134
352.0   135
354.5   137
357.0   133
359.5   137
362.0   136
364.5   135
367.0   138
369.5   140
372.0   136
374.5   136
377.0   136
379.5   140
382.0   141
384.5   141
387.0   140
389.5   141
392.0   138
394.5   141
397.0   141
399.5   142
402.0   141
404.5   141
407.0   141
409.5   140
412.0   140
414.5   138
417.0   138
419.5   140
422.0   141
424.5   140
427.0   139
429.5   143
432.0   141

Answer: 1.04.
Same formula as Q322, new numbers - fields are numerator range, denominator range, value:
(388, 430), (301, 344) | 1.33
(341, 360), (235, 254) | 1.09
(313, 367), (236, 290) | 0.86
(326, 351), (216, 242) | 0.74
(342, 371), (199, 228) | 0.91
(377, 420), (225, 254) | 1.08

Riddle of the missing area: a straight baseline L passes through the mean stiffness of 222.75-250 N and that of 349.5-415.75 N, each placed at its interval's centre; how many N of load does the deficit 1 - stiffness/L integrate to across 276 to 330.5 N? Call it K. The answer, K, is 6.34 N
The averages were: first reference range 132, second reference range 139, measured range 119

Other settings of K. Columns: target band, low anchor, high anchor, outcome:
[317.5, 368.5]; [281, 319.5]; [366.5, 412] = 8.7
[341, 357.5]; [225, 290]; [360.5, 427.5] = 0.4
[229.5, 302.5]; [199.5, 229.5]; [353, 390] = 6.6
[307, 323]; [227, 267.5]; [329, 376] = 1.2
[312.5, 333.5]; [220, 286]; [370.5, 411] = 7.6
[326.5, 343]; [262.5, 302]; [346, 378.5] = 5.3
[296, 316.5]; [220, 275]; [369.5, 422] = 1.0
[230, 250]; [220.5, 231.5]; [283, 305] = 2.9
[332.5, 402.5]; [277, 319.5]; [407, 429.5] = 1.4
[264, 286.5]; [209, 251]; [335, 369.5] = -0.1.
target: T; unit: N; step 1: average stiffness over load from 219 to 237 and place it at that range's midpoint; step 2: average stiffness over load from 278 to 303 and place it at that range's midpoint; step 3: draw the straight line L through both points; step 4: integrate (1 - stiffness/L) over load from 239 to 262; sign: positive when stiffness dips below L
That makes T 2.48 N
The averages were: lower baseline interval 145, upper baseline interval 135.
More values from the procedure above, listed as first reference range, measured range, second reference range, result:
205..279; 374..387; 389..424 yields 0.05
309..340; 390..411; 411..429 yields -1.61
